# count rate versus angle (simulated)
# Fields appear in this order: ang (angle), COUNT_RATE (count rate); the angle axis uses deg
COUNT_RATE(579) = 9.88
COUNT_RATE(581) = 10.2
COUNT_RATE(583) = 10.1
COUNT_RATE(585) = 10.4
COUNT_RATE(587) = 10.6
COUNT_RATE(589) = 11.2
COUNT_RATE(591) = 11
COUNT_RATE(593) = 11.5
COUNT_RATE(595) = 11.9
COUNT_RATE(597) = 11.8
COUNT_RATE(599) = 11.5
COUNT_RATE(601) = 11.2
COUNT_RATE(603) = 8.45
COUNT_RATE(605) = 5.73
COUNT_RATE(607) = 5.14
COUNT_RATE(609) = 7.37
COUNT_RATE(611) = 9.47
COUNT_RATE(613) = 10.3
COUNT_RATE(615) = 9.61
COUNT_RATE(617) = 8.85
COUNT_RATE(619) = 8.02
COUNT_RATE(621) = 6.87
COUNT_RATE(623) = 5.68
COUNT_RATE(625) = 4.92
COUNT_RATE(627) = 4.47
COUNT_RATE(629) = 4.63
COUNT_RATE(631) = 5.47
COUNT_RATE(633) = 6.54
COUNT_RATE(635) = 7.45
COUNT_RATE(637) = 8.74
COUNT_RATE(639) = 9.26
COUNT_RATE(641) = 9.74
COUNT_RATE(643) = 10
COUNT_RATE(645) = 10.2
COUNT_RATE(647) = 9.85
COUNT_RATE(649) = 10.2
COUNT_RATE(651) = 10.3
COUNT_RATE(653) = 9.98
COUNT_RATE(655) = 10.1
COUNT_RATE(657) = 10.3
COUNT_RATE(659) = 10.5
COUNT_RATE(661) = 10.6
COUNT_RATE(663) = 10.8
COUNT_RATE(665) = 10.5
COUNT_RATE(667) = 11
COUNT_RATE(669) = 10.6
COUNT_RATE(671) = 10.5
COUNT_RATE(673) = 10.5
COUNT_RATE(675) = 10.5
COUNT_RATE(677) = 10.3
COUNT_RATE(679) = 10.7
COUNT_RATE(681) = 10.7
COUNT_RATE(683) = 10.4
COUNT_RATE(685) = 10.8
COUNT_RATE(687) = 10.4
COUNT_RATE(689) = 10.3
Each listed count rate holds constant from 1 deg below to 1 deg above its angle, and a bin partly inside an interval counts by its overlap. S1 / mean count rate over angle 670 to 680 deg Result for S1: 10.5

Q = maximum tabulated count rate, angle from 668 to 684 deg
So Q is 10.7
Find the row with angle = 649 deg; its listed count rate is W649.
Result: 10.2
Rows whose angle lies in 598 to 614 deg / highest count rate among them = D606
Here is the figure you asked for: 11.5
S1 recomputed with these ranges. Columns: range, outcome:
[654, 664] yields 10.5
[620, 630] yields 5.31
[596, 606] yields 9.74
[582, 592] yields 10.7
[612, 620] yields 9.2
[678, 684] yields 10.6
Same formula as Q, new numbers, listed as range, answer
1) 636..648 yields 10.2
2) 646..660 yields 10.5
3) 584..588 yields 10.6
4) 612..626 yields 10.3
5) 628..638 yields 8.74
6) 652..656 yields 10.1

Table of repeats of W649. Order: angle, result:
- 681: 10.7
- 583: 10.1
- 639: 9.26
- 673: 10.5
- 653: 9.98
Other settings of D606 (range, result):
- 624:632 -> 5.47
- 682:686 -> 10.8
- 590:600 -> 11.9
